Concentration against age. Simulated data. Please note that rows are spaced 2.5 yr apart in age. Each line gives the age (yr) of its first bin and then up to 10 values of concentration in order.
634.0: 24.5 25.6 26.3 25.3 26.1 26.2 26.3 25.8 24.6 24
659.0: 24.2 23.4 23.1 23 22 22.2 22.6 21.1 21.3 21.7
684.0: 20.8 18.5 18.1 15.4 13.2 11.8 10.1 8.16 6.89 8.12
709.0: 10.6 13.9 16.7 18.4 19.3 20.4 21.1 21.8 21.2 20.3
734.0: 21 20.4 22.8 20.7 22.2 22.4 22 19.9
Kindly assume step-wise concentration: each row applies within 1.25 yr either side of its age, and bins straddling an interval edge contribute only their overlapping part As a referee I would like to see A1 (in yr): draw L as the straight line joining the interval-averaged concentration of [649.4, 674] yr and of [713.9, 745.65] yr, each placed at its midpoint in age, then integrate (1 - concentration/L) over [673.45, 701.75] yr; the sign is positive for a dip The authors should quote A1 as 6.9 yr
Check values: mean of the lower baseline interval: 23.6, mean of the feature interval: 17.1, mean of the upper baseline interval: 20.6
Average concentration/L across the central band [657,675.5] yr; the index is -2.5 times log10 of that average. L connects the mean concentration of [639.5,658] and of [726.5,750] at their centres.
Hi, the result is 0.08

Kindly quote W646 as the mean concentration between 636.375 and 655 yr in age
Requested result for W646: 25.8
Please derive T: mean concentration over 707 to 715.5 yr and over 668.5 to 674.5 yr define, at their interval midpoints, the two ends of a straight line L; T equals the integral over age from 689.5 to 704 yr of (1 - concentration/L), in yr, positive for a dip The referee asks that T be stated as 4.5 yr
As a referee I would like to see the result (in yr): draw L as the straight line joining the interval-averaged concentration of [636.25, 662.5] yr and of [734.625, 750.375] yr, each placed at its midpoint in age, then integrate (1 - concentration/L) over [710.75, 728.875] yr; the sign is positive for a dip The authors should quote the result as 2.8 yr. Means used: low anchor 25.3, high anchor 21.7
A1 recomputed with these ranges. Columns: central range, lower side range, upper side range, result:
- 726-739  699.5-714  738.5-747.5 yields -1.84 yr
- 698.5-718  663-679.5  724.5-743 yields 8.87 yr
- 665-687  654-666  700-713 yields -3.29 yr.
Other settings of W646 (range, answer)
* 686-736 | 15.8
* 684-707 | 12.9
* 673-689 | 20.7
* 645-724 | 18.8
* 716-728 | 20.3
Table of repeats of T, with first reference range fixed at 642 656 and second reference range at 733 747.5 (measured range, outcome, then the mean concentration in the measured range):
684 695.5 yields 3.5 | 16.7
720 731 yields 0.6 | 21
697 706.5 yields 6.0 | 8.62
